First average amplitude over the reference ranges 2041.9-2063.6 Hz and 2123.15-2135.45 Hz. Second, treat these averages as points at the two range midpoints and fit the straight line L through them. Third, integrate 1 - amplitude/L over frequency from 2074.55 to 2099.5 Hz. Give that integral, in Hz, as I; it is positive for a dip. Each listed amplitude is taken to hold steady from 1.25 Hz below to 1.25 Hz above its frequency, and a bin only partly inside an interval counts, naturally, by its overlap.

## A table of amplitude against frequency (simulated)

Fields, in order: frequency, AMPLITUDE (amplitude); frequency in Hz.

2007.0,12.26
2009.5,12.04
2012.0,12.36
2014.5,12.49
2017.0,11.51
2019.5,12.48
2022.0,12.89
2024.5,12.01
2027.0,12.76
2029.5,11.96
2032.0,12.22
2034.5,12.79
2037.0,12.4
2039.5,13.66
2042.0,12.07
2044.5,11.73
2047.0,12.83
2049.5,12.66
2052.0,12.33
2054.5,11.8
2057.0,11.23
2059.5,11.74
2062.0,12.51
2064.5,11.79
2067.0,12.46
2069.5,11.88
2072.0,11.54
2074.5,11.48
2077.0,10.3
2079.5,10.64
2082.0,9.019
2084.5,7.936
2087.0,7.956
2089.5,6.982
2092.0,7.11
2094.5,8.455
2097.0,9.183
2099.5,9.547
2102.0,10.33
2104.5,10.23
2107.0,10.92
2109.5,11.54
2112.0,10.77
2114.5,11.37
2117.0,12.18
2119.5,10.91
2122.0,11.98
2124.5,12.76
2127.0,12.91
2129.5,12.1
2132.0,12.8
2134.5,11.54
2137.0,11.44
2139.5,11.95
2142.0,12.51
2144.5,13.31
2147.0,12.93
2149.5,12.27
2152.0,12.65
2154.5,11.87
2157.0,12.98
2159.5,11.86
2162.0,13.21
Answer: 7.0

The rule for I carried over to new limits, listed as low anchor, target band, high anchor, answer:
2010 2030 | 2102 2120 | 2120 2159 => 1.84 Hz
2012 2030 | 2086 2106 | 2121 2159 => 5.83 Hz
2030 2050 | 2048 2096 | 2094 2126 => 5.20 Hz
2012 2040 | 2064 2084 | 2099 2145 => 1.74 Hz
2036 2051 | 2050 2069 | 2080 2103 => -1.36 Hz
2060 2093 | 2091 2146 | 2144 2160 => 1.59 Hz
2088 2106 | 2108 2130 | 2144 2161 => -3.21 Hz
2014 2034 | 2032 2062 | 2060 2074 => -0.41 Hz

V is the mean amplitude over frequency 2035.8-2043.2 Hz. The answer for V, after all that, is 12.7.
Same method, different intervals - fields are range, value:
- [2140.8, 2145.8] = 12.9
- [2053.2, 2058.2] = 11.5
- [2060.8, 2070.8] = 12.2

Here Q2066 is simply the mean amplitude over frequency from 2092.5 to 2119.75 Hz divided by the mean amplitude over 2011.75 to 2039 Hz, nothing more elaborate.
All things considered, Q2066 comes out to 0.8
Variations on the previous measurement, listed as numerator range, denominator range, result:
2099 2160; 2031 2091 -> 1.05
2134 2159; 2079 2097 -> 1.50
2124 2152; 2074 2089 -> 1.33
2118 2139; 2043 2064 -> 1.00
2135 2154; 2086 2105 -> 1.43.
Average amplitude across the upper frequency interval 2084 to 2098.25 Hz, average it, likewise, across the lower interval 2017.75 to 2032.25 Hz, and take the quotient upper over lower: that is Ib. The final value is 0.64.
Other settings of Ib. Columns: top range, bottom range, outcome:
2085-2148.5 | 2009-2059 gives 0.89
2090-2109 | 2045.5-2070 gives 0.77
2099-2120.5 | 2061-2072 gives 0.90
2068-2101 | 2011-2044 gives 0.76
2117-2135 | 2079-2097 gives 1.47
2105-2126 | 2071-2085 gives 1.12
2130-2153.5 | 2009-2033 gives 1.01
